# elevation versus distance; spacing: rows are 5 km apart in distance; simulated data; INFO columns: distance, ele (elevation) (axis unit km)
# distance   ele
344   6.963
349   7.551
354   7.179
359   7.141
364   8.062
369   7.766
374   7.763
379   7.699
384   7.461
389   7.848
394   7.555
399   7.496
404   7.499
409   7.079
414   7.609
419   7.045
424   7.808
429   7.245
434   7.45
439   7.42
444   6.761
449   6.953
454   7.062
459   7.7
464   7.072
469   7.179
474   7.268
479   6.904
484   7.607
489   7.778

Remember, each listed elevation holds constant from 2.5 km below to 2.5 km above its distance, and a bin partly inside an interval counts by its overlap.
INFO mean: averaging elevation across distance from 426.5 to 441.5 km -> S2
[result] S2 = 7.37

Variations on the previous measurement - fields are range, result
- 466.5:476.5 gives 7.22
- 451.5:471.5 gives 7.25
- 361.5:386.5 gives 7.75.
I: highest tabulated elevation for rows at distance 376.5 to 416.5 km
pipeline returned 7.848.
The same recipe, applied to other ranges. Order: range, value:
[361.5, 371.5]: 8.062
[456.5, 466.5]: 7.7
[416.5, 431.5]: 7.808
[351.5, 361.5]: 7.179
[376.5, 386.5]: 7.699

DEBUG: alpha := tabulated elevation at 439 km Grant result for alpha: 7.42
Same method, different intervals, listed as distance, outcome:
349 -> 7.551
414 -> 7.609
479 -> 6.904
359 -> 7.141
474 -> 7.268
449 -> 6.953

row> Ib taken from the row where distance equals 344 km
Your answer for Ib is 6.963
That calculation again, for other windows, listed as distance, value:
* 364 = 8.062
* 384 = 7.461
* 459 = 7.7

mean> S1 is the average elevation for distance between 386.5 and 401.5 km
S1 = 7.63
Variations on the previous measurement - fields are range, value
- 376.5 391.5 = 7.67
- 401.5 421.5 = 7.31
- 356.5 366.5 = 7.6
